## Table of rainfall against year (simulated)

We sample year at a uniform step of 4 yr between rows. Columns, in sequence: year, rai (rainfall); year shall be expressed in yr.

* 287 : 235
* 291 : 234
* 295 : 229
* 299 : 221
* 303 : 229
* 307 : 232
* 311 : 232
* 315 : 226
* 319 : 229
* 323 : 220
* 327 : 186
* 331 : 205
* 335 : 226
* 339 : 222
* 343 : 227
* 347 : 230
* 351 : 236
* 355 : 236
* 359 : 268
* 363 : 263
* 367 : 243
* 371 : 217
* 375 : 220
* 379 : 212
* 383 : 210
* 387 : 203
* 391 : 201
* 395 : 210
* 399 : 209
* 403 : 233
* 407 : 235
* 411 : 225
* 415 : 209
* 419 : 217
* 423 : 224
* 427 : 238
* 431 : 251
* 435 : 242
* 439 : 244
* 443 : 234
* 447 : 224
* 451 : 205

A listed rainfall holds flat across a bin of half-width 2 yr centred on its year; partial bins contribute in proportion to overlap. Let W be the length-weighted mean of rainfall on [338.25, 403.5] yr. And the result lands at 226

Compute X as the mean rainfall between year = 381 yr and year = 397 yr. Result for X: 206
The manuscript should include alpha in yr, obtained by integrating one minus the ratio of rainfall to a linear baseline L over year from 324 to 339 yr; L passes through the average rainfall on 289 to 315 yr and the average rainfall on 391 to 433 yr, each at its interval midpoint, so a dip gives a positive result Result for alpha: 1.3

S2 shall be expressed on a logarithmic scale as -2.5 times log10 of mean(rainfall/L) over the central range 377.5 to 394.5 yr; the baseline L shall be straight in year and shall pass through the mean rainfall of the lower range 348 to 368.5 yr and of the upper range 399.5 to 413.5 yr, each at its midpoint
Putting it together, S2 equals 0.15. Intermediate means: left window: 248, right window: 228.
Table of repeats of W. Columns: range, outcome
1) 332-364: 237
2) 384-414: 216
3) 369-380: 217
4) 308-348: 220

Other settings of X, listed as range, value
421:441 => 240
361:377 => 236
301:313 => 231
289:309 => 229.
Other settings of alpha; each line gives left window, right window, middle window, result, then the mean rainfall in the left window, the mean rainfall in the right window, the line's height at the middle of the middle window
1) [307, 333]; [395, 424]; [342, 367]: -2.9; 218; 221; 219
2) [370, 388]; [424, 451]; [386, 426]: 1.1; 213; 236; 223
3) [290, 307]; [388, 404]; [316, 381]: -2.4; 228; 211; 220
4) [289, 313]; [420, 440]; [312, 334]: 1.6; 230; 238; 231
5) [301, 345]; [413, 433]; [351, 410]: -0.3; 221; 228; 225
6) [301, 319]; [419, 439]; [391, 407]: 1.2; 230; 237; 235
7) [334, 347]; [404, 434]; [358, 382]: -0.8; 226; 229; 227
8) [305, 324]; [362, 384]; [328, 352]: 0.6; 228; 227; 228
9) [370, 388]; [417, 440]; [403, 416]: 0.1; 213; 236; 227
